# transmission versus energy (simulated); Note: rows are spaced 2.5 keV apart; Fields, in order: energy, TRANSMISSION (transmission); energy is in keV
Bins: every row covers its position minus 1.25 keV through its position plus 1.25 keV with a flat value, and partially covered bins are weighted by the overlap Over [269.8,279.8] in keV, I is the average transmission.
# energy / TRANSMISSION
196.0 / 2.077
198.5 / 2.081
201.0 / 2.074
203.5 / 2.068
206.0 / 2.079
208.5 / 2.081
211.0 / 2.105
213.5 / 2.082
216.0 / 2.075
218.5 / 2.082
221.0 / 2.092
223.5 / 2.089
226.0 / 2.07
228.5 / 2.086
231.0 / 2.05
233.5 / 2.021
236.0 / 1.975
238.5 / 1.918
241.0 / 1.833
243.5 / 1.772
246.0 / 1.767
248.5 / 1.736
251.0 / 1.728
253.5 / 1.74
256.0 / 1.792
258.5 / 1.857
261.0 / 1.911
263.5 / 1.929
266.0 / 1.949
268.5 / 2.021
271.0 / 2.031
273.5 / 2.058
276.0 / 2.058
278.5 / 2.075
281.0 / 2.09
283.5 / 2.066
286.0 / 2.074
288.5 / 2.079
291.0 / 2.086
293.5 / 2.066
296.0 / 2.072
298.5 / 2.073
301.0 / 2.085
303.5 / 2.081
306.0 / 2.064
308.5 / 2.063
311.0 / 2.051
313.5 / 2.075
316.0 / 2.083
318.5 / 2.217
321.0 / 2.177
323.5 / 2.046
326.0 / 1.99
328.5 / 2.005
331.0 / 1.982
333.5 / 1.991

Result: 2.06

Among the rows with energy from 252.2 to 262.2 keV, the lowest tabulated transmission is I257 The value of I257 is 1.74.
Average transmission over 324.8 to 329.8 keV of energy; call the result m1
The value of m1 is 2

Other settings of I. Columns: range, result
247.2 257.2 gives 1.75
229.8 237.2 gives 2.02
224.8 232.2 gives 2.07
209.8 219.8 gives 2.09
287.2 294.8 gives 2.08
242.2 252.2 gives 1.75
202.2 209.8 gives 2.08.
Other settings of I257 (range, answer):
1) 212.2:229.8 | 2.07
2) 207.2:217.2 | 2.075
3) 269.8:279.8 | 2.031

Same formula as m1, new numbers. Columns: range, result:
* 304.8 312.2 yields 2.06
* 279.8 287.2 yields 2.08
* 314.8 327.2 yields 2.1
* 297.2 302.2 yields 2.08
